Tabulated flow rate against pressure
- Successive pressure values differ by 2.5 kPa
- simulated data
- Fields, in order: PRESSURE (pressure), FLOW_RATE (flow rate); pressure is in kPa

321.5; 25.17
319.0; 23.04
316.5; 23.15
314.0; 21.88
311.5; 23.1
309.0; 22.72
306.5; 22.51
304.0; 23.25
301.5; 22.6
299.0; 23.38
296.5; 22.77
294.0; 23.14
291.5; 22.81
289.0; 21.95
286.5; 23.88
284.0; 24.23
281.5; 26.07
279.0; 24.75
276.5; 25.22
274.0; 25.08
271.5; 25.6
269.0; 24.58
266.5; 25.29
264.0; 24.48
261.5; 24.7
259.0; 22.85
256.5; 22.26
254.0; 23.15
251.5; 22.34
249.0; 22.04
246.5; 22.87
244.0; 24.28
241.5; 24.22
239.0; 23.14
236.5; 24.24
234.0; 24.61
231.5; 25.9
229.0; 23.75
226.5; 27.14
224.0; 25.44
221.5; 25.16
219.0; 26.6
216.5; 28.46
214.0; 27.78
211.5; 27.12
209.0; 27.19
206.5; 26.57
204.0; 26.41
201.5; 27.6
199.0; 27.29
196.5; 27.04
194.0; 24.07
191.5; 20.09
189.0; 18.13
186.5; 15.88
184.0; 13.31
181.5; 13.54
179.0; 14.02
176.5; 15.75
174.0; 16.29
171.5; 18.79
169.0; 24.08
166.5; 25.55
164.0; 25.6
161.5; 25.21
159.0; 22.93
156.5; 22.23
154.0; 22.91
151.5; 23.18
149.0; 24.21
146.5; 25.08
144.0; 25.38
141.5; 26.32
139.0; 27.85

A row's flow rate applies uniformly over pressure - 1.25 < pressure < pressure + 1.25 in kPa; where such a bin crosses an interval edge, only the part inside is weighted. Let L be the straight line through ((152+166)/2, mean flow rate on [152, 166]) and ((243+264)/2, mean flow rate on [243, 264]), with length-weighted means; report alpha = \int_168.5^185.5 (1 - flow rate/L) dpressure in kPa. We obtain 5.4 kPa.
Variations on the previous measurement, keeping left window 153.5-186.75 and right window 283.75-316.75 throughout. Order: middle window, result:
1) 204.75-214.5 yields -3.0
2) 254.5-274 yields -2.0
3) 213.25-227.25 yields -3.8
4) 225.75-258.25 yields -3.5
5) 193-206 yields -3.8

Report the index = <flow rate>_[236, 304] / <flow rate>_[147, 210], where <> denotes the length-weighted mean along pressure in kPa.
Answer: 1.08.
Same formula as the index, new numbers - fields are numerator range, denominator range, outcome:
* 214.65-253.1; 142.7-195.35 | 1.19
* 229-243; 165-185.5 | 1.37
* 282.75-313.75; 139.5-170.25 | 0.94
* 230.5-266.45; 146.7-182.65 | 1.12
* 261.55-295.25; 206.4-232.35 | 0.92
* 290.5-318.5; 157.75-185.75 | 1.17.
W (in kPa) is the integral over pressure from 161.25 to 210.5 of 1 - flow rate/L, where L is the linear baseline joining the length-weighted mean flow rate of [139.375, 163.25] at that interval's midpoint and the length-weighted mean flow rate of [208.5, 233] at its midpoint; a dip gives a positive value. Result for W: 7.4 kPa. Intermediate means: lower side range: 24.3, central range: 21.6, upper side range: 26.4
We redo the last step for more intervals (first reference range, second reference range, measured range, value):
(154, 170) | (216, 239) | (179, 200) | 4.5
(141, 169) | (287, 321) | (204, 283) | -5.0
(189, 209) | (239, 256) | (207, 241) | -2.4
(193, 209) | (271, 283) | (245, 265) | 2.0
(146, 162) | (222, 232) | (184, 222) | 0.4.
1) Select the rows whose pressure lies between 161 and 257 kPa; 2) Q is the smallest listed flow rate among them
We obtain 13.31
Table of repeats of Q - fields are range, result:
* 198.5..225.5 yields 25.16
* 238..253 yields 22.04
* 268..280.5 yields 24.58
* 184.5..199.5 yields 15.88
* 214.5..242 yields 23.14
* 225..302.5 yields 21.95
